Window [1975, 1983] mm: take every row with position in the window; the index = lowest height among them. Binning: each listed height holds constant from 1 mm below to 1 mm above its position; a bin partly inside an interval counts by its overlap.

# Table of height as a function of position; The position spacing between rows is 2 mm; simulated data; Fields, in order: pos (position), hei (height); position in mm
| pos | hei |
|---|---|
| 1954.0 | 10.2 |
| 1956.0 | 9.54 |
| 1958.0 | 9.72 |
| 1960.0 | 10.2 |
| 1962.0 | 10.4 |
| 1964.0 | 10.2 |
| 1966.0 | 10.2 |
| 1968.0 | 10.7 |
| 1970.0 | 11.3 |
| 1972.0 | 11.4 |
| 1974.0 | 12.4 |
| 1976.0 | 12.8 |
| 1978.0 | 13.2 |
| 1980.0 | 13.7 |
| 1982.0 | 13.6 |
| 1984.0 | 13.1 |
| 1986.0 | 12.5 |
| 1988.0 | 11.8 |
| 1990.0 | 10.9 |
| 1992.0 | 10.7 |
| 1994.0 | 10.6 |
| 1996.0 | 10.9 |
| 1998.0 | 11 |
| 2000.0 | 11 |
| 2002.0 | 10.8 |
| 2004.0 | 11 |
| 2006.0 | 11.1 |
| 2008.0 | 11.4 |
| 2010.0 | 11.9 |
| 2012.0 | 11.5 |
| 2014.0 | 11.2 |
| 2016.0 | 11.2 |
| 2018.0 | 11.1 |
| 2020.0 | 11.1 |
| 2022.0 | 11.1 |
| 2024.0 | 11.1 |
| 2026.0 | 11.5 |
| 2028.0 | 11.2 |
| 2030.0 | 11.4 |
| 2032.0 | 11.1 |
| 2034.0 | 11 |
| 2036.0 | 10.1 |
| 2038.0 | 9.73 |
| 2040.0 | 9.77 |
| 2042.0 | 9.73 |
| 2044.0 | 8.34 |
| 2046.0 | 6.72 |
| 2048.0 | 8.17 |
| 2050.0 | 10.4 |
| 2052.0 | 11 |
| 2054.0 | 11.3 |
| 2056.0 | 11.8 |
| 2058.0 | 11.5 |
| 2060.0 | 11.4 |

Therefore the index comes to 12.8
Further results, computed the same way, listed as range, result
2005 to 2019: 11.1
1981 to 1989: 11.8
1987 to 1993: 10.7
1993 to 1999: 10.6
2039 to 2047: 6.72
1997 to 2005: 10.8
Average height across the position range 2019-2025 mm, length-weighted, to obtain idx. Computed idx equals 11.1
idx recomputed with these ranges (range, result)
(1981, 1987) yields 13.1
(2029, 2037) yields 10.9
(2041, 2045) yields 9.04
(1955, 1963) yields 9.96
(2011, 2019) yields 11.2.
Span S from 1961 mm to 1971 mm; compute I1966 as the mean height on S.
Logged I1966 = 10.6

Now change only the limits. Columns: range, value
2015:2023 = 11.1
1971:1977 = 12.2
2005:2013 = 11.5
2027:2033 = 11.2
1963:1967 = 10.2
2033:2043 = 10.1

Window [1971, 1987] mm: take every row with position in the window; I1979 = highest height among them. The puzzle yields 13.7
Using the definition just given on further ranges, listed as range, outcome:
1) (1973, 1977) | 12.8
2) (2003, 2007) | 11.1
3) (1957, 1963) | 10.4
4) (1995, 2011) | 11.9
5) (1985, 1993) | 12.5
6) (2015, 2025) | 11.2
